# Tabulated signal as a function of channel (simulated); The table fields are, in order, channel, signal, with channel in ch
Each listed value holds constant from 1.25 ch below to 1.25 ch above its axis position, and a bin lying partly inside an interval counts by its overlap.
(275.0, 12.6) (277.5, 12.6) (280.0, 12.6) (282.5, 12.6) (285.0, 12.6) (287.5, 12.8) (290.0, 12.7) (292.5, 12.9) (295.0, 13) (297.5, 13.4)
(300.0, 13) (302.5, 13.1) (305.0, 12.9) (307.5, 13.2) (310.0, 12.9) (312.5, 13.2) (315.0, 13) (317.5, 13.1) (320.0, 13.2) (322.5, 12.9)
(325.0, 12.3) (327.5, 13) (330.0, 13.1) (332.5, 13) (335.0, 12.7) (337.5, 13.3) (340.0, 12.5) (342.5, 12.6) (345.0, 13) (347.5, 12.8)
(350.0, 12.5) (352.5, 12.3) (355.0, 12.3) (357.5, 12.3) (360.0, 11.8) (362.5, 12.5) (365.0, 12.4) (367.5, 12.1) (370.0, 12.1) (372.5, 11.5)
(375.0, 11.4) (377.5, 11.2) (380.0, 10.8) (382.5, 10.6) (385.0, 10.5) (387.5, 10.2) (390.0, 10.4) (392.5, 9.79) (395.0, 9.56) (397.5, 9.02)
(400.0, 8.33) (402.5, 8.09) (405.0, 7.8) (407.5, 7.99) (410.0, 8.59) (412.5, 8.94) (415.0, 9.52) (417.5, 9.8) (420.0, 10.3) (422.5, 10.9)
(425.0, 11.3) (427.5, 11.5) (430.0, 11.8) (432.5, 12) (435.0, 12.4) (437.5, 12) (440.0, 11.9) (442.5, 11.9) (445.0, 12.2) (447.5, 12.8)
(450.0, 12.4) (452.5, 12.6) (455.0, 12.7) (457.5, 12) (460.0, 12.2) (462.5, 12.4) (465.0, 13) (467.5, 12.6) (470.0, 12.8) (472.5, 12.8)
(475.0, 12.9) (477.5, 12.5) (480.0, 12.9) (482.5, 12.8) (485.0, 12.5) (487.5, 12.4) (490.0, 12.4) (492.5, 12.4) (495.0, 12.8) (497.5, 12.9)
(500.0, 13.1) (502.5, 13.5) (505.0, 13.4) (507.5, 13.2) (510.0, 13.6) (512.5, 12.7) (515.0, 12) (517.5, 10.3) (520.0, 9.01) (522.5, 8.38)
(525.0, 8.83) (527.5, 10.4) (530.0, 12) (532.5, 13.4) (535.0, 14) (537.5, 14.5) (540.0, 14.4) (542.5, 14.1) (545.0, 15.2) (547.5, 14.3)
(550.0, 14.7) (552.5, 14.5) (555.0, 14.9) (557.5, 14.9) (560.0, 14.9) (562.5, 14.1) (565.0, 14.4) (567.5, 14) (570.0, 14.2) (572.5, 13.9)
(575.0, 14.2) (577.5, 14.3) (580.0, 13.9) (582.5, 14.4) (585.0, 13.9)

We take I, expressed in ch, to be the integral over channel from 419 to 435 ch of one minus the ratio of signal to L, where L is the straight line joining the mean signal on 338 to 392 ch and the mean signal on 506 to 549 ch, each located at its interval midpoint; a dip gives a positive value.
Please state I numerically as 0.8 ch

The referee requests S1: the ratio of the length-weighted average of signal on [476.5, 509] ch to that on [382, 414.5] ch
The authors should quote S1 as 1.4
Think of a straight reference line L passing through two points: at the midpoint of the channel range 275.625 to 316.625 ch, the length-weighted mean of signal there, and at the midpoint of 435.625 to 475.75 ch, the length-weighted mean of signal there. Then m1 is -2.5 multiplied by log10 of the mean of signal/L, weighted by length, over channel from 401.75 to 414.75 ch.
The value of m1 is 0.44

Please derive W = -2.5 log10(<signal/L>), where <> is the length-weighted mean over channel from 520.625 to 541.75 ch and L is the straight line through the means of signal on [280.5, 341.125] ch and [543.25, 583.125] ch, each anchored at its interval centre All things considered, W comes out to 0.19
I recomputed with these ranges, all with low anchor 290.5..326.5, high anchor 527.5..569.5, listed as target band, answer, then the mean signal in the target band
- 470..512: 3.0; 12.9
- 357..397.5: 6.7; 11.1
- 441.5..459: 1.7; 12.4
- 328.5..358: 1.0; 12.7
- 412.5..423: 2.8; 9.93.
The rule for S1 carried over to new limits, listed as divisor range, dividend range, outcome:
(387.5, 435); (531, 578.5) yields 1.46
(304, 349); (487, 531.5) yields 0.92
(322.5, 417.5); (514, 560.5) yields 1.15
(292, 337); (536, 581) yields 1.11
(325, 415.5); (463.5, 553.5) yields 1.14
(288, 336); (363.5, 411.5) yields 0.78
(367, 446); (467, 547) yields 1.19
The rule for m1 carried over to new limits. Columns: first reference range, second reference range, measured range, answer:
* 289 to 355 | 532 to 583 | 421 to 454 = 0.14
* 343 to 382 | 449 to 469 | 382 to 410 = 0.30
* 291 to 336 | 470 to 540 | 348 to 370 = 0.05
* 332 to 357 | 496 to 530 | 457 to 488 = -0.06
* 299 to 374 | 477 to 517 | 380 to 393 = 0.22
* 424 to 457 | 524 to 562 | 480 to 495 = 0.02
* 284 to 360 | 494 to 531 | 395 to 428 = 0.30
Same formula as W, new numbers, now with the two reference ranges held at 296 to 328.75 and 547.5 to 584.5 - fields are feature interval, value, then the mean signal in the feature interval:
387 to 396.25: 0.32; 9.97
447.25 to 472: 0.10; 12.5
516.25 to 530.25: 0.41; 9.66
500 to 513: 0.06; 13.3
